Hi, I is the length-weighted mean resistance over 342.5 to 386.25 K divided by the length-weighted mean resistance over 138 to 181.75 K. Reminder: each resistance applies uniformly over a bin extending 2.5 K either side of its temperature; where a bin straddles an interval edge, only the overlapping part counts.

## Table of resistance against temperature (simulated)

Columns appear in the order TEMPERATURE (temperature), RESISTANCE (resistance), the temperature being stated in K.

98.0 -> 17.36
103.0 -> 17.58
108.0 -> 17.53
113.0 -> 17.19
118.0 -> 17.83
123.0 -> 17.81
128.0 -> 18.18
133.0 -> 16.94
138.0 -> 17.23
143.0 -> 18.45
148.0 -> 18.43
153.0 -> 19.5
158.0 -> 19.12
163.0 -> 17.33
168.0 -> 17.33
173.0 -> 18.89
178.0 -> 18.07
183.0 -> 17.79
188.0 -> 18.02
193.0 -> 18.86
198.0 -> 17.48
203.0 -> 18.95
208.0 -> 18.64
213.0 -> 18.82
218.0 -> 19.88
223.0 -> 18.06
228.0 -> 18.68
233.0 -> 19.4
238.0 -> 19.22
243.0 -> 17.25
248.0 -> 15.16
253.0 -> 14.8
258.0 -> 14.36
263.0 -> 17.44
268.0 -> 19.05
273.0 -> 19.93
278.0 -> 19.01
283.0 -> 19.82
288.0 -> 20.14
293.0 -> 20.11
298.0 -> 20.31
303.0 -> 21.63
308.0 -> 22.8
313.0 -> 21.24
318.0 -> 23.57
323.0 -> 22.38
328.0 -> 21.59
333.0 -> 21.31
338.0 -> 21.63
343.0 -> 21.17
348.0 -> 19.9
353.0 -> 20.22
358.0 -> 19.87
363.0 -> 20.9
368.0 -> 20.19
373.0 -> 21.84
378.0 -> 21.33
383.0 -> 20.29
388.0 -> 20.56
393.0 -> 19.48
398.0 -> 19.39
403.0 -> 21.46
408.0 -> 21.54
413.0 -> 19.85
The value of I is 1.13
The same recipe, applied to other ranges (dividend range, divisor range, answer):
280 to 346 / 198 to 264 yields 1.20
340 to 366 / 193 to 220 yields 1.09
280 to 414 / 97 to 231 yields 1.15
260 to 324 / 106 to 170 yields 1.14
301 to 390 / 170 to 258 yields 1.18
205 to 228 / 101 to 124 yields 1.07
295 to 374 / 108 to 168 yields 1.18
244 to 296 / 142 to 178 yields 0.98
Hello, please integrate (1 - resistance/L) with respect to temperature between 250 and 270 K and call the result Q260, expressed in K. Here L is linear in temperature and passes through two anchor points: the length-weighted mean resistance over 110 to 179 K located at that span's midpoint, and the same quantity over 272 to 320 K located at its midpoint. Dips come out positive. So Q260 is 3.8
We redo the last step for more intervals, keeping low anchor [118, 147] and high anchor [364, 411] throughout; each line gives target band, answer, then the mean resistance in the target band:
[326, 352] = -1.21 K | 21.1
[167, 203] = 0.41 K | 18.2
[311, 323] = -1.55 K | 22.4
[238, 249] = 1.15 K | 17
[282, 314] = -2.02 K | 20.9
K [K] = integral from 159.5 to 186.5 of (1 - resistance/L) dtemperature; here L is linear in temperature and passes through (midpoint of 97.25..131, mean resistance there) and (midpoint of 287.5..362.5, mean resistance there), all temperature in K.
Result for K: 1.0 K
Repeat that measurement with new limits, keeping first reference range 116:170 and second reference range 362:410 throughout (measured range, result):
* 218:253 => 2.12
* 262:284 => 0.38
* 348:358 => 0.13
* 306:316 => -1.11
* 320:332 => -1.16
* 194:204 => 0.23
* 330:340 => -0.67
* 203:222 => -0.23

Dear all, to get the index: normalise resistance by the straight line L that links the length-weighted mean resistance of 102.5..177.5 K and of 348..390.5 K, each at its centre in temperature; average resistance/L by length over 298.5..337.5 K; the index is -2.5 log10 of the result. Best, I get -0.10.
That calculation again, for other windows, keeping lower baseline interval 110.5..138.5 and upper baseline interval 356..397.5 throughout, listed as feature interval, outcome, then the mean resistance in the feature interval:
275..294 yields -0.02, 19.7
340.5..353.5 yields -0.02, 20.5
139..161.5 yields -0.05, 18.7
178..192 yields 0.01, 18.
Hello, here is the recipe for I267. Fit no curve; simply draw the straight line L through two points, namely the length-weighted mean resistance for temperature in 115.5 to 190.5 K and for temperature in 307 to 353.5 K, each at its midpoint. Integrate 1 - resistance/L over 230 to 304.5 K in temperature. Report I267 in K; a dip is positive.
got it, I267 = 6.9 K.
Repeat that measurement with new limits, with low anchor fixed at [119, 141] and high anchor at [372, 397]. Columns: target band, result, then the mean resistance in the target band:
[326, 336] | -0.76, 21.5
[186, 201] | 0.14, 18.2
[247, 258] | 2.43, 14.8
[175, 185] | 0.10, 18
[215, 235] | -0.32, 19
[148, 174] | -0.68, 18.4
